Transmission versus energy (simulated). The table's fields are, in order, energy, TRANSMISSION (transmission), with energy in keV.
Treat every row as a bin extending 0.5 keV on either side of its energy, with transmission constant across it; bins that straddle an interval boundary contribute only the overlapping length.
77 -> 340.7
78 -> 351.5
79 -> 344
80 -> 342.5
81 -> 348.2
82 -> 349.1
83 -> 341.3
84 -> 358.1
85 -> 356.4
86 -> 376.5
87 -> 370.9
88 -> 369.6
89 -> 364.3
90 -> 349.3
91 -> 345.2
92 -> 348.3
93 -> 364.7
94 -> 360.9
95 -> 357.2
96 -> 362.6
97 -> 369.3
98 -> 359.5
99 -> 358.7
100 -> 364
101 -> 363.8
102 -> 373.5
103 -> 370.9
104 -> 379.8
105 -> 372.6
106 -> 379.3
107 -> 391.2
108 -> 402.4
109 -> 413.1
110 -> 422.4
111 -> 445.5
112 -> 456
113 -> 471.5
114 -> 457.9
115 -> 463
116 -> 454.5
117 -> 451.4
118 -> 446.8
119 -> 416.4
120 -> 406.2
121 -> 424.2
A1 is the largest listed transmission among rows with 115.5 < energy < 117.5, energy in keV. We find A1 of 454.5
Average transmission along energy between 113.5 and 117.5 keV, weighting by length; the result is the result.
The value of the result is 457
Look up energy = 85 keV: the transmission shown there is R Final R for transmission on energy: 356.4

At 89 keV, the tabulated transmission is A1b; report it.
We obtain 364.3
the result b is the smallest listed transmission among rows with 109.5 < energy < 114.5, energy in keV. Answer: 422.4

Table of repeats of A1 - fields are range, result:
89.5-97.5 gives 369.3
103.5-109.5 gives 413.1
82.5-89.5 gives 376.5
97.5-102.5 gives 373.5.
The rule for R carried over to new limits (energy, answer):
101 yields 363.8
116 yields 454.5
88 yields 369.6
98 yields 359.5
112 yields 456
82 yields 349.1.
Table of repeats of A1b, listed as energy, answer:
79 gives 344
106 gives 379.3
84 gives 358.1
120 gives 406.2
